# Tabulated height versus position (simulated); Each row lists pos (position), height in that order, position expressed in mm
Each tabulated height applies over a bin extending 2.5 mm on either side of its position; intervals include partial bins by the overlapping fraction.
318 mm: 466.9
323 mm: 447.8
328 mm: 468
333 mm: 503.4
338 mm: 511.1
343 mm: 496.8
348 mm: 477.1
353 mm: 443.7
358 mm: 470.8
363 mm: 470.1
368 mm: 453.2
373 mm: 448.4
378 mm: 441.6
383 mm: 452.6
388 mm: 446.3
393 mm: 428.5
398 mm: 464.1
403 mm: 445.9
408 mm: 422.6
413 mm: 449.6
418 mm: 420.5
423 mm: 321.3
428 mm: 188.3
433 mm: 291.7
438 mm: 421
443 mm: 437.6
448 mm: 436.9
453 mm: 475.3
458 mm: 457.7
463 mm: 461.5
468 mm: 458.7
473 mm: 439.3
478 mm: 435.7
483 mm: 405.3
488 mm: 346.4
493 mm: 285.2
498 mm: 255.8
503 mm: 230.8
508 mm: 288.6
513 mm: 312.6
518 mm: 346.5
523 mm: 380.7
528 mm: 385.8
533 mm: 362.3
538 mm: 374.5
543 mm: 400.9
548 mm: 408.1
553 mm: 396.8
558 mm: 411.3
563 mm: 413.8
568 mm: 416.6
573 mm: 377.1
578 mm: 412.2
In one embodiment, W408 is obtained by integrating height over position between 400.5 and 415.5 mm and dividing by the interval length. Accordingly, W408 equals 439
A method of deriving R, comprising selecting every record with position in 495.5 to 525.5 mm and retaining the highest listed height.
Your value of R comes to 380.7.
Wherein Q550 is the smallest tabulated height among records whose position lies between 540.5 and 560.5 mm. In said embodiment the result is 396.8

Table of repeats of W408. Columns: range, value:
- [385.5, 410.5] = 441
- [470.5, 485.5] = 427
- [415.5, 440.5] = 329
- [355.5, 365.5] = 470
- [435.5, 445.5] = 429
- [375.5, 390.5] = 447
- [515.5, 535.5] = 369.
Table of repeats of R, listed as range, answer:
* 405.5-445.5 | 449.6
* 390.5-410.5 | 464.1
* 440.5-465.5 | 475.3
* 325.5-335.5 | 503.4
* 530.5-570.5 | 416.6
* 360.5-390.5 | 470.1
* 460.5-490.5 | 461.5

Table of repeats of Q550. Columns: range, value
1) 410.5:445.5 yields 188.3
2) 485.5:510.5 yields 230.8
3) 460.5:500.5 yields 255.8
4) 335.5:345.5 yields 496.8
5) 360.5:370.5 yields 453.2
